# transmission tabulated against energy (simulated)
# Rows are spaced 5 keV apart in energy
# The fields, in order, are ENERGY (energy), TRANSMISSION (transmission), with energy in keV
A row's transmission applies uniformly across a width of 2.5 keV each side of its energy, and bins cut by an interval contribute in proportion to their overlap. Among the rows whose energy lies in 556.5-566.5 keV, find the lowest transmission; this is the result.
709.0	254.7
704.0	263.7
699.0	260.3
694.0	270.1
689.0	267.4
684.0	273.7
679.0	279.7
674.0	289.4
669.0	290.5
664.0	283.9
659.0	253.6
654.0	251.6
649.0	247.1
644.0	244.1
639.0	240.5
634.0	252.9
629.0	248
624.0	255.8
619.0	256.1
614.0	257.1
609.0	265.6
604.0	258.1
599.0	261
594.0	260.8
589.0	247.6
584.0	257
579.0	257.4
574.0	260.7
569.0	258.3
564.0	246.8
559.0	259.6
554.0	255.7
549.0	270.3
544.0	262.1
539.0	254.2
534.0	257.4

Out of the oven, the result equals 246.8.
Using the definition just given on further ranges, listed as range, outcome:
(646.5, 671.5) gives 247.1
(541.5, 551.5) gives 262.1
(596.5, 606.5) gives 258.1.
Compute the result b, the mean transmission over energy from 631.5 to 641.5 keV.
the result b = 247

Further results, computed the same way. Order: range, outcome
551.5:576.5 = 256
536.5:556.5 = 261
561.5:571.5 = 253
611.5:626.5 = 256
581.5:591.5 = 252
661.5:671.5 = 287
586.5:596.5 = 254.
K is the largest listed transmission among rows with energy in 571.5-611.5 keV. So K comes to 265.6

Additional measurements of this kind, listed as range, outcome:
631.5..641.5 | 252.9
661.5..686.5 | 290.5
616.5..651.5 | 256.1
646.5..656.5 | 251.6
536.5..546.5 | 262.1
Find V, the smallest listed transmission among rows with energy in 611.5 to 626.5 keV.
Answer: 255.8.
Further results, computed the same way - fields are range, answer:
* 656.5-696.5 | 253.6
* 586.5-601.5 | 247.6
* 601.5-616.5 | 257.1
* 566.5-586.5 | 257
